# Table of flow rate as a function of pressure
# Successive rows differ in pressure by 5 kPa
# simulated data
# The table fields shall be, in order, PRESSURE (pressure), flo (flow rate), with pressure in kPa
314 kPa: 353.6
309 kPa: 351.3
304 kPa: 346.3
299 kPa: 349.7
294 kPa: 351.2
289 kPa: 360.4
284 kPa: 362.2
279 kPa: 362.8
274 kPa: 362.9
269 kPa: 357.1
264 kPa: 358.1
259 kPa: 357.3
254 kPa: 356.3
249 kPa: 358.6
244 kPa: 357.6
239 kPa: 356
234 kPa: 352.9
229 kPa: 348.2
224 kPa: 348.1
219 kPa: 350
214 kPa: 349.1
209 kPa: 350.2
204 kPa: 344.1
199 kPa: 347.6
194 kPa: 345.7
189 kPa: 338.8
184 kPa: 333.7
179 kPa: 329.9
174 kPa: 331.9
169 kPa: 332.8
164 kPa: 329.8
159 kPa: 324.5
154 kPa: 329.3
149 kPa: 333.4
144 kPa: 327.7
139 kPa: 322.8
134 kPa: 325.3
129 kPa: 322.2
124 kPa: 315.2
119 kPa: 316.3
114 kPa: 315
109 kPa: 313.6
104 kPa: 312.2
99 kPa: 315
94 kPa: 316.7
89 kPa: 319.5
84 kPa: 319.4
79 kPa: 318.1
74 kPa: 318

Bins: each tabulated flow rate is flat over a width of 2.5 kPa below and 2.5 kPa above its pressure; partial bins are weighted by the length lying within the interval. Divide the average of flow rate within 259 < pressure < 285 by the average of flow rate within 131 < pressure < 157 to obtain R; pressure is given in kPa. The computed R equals 1.10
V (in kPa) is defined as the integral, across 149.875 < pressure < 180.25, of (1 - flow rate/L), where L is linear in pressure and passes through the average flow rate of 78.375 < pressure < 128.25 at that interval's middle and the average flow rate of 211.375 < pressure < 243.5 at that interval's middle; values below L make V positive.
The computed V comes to 0.3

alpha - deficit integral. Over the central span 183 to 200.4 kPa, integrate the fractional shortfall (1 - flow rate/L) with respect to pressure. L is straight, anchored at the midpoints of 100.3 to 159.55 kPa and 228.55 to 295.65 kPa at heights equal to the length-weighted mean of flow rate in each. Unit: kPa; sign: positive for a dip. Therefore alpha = -0.2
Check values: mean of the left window 321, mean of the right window 358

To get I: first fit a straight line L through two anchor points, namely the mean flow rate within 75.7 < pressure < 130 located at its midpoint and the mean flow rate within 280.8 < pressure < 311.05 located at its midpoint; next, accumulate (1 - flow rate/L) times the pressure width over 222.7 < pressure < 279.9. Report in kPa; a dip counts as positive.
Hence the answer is -1.8 kPa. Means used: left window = 317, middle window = 356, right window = 354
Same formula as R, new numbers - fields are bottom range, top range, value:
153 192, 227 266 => 1.07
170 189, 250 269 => 1.07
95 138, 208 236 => 1.10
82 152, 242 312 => 1.12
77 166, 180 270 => 1.09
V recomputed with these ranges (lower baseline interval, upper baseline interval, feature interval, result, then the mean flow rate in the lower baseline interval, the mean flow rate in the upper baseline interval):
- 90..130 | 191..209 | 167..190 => 0.4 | 316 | 346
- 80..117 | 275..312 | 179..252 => -1.8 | 316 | 355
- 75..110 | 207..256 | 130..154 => 0.2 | 317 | 353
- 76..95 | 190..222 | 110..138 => 0.8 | 319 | 347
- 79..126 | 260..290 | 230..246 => -0.2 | 316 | 360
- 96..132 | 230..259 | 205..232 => -0.1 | 316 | 356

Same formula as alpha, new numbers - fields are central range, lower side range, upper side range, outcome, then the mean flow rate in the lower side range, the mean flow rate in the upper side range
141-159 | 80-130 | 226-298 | -0.06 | 316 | 357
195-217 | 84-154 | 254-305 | -0.49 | 320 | 357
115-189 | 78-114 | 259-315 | 0.22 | 316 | 356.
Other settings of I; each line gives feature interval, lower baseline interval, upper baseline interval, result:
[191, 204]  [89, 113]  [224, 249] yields -0.13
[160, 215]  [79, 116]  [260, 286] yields 0.02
